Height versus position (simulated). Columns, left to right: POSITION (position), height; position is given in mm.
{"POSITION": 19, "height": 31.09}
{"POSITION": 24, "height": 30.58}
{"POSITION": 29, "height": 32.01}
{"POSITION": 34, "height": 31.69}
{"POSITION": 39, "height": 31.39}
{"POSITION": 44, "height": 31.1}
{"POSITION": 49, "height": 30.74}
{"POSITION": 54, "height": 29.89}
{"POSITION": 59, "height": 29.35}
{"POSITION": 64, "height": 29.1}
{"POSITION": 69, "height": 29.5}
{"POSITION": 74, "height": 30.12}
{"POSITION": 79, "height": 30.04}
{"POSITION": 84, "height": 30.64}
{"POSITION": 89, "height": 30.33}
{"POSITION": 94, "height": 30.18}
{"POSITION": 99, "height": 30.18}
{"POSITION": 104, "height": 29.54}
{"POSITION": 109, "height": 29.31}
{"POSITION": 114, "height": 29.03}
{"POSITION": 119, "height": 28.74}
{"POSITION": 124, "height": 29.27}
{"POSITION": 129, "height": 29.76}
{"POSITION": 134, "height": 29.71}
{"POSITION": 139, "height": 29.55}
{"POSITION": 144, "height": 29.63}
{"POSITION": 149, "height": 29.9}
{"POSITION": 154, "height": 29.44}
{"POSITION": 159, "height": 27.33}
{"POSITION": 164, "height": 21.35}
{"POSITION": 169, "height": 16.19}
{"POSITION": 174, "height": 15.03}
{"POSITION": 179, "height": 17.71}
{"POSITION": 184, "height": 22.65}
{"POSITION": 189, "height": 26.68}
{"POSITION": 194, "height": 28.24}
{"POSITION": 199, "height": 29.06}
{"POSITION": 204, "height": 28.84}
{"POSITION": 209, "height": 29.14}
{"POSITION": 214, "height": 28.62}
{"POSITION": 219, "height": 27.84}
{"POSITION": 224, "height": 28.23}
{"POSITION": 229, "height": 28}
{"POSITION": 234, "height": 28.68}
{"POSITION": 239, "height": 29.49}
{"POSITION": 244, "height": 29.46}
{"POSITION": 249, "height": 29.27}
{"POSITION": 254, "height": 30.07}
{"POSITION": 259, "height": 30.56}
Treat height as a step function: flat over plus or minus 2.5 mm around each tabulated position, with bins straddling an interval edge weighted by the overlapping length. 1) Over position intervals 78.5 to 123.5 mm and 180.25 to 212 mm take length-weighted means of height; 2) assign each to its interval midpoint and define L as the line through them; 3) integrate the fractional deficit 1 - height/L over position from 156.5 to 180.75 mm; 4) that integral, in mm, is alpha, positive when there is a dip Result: 7.2 mm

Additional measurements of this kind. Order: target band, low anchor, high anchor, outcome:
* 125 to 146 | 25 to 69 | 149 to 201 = -3.1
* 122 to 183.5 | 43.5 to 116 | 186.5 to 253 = 8.4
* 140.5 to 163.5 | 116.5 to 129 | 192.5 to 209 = 0.5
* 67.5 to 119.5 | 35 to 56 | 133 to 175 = -2.4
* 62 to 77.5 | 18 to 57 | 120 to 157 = 0.5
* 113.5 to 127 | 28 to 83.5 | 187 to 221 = 0.2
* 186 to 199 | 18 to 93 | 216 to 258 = 0.8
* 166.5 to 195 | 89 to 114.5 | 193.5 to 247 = 8.2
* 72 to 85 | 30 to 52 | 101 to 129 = 0.0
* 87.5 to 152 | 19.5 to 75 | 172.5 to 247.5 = -1.8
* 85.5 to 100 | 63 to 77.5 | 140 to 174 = -0.9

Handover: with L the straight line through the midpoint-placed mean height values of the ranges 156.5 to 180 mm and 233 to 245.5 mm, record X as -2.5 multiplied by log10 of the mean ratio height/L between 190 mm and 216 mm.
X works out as -0.18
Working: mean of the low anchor 19.6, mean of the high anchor 29.3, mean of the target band 28.7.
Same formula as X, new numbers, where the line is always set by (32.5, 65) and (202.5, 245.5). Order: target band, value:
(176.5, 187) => 0.381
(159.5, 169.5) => 0.362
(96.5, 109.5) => 0.007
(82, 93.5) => -0.012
